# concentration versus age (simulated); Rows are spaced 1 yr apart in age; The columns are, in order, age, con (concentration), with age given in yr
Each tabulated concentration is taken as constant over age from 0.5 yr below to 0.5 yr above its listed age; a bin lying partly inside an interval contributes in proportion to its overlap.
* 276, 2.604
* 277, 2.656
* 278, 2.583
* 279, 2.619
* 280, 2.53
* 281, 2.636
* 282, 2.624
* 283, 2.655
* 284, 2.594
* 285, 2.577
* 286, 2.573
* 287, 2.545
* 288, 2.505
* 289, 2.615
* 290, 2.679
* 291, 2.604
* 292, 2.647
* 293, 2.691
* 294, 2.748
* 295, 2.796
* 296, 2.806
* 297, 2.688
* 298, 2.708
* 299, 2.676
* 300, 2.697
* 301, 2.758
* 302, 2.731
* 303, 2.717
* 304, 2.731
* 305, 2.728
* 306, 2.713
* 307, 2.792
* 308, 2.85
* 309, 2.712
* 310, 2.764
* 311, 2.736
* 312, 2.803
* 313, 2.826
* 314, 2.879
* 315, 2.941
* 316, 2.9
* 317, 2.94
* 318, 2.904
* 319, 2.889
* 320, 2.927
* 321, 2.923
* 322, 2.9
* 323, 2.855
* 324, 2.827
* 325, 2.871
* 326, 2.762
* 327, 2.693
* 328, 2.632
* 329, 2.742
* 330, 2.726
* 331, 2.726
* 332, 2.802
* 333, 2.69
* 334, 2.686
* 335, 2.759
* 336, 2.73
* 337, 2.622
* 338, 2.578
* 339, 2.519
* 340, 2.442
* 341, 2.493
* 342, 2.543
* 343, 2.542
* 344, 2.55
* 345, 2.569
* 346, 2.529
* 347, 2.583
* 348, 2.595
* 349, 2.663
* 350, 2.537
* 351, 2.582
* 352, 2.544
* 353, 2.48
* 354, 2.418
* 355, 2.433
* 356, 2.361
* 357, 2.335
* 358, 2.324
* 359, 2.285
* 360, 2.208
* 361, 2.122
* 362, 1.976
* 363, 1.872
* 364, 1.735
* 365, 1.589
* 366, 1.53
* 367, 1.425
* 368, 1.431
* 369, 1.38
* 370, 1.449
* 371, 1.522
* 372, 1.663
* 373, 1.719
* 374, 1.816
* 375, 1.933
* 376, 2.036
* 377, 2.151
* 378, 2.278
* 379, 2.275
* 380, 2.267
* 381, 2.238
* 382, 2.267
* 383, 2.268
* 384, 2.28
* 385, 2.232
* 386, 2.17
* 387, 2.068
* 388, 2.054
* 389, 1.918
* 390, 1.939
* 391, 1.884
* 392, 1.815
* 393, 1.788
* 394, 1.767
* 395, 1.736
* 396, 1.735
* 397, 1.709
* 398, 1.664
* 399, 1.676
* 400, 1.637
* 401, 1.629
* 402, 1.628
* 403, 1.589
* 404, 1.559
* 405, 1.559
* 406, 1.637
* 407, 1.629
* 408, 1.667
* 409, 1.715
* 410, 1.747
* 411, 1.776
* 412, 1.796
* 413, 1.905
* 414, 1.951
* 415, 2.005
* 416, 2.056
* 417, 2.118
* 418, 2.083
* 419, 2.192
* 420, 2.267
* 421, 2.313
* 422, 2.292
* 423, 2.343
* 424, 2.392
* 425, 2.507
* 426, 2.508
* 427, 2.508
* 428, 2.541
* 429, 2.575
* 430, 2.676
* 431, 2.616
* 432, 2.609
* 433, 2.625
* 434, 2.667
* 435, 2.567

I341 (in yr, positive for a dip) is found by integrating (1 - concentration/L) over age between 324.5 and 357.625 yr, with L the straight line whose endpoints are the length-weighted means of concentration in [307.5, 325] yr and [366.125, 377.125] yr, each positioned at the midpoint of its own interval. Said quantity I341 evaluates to -4.1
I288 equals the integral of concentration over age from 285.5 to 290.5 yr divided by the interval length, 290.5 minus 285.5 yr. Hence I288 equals 2.58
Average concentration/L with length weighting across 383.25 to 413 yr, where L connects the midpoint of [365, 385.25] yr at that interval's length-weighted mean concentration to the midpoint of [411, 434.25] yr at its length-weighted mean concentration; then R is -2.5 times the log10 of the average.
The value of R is 0.162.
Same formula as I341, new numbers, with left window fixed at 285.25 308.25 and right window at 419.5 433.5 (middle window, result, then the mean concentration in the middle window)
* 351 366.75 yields 2.7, 2.15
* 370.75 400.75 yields 7.0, 1.95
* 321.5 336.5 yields -0.7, 2.76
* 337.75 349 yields 0.3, 2.54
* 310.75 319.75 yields -0.7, 2.87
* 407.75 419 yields 2.7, 1.91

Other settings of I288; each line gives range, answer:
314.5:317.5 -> 2.93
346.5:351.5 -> 2.59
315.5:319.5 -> 2.91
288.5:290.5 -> 2.65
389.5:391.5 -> 1.91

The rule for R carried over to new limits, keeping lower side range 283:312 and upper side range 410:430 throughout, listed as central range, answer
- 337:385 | 0.126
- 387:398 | 0.255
